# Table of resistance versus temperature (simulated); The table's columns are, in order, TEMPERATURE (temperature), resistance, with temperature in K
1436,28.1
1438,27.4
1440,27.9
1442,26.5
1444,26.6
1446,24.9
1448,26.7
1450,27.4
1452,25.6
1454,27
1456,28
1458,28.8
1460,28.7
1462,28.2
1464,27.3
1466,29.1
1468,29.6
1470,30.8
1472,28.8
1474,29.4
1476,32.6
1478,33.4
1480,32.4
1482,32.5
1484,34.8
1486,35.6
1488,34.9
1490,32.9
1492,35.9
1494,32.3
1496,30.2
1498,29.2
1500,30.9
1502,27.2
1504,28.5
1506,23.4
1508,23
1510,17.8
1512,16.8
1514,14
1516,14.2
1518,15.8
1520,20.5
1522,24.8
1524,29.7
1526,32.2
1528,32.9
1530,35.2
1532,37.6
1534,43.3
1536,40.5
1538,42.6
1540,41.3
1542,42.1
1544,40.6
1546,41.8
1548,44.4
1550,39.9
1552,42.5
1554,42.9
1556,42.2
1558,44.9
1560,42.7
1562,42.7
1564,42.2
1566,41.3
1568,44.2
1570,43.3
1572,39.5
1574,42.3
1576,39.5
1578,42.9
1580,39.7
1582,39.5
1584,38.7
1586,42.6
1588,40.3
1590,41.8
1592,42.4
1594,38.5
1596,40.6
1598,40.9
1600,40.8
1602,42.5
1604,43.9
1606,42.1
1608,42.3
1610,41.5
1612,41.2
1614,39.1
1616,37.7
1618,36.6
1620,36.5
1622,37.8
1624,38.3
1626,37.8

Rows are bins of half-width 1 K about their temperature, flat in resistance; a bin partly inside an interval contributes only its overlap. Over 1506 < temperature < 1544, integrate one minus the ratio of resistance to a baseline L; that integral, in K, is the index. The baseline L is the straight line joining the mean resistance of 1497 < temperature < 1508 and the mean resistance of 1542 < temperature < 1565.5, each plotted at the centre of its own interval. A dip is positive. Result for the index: 6.0 K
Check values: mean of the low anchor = 27.4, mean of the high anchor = 42.4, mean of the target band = 29.3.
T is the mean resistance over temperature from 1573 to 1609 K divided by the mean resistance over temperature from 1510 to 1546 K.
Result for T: 1.34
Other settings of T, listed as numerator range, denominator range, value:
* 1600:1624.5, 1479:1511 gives 1.33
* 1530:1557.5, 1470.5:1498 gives 1.27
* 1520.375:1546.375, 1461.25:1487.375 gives 1.18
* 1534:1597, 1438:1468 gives 1.52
